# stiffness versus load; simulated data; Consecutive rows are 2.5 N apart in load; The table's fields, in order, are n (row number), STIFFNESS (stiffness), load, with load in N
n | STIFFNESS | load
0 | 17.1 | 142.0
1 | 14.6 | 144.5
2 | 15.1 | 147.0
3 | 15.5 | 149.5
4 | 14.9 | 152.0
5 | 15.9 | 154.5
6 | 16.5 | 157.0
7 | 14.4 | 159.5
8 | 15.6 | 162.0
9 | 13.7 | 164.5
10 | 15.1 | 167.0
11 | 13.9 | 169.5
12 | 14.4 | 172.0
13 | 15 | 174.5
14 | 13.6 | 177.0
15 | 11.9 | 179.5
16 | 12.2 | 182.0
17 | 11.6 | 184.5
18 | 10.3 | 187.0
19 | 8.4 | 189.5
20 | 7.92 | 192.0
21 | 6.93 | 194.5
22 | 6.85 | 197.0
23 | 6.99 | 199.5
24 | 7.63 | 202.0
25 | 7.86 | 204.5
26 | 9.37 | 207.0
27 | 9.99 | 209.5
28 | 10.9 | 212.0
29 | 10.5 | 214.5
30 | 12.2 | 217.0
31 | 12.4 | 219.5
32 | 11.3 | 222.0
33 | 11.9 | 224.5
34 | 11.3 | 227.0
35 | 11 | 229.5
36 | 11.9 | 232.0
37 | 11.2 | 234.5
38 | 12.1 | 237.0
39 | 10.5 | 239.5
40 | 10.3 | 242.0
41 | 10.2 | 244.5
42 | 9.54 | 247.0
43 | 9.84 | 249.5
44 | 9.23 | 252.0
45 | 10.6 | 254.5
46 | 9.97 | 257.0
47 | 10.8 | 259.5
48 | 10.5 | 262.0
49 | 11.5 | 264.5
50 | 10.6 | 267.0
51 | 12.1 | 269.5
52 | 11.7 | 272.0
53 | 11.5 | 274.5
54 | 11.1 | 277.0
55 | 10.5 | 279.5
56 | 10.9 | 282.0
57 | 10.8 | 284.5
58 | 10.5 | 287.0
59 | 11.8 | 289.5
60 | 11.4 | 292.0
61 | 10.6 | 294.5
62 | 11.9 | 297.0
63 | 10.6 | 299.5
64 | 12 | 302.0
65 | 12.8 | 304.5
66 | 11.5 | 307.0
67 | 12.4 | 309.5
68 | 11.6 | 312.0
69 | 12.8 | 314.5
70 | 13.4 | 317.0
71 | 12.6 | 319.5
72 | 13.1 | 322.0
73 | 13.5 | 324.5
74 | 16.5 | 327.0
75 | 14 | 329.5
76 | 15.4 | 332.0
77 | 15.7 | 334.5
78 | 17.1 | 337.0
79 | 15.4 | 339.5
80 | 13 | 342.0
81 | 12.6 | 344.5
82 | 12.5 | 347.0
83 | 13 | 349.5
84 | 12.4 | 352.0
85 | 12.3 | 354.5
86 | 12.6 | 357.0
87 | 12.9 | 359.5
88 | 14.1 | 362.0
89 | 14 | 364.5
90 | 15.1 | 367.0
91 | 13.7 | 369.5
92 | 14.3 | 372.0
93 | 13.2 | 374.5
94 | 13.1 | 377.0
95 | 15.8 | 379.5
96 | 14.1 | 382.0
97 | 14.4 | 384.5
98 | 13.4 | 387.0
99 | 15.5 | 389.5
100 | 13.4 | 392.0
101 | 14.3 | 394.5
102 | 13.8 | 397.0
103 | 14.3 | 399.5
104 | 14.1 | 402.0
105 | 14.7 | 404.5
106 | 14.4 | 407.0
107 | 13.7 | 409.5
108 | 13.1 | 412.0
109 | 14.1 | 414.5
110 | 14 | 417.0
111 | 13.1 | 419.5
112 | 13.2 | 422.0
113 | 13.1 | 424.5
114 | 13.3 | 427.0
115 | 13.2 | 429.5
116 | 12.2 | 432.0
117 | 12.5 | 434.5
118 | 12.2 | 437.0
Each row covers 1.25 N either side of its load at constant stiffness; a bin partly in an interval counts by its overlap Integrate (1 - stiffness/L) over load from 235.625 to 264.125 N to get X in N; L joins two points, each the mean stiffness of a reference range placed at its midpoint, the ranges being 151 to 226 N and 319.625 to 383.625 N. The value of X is 4.91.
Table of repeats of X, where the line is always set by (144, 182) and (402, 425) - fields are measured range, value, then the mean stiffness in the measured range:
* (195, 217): 8.45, 8.89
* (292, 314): 3.78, 11.7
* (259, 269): 2.32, 10.9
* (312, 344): -0.43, 14.2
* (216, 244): 5.74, 11.4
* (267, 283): 3.34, 11.3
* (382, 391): -0.34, 14.4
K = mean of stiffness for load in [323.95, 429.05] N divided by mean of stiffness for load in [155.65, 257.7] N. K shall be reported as 1.25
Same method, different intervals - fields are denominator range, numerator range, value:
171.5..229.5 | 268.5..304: 1.08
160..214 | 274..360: 1.15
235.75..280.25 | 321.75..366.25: 1.30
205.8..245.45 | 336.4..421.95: 1.25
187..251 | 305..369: 1.36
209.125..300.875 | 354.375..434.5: 1.25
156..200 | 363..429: 1.16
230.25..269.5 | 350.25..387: 1.29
